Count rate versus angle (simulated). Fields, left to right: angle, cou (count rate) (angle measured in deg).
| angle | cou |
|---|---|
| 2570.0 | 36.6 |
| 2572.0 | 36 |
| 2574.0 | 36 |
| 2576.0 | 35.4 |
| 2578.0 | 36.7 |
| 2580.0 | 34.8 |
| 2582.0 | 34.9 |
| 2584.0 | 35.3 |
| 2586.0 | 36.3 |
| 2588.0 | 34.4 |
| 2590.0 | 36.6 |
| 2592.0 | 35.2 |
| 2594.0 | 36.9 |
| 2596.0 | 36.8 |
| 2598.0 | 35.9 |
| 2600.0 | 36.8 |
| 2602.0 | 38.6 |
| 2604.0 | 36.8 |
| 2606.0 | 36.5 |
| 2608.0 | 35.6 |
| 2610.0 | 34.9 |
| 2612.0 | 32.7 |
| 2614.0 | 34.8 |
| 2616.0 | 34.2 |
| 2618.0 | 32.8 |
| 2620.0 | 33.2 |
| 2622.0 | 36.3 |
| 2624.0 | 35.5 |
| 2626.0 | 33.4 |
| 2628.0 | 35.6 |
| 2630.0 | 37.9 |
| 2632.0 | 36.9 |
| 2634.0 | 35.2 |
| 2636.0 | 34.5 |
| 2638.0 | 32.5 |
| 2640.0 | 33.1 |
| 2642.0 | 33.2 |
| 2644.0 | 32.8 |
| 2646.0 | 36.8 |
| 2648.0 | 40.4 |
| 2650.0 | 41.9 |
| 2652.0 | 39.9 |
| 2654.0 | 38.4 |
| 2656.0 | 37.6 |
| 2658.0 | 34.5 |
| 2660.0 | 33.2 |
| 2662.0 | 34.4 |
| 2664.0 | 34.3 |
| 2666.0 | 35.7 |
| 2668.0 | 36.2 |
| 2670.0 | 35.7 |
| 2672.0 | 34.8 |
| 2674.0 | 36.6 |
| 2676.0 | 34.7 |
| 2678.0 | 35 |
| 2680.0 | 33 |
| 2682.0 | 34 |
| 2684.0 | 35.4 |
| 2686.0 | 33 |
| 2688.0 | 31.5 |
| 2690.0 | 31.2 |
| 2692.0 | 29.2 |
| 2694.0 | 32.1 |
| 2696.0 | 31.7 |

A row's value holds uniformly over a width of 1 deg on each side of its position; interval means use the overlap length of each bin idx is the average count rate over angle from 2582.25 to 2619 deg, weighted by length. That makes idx 35.6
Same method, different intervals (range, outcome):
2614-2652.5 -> 35.5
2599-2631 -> 35.3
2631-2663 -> 36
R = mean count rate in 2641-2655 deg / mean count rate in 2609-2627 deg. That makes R 1.10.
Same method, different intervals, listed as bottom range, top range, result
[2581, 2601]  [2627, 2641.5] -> 0.98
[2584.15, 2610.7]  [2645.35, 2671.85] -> 1.01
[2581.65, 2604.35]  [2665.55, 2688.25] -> 0.96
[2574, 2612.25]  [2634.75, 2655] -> 1.01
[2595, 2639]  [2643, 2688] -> 1.01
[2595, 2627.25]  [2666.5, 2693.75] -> 0.96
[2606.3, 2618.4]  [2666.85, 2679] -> 1.03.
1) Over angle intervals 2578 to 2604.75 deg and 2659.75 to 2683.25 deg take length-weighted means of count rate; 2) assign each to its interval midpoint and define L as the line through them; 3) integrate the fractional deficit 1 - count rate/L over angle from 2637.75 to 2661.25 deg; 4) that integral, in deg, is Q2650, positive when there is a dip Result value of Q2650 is -0.7 deg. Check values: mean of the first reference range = 36.1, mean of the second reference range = 34.9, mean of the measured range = 36.3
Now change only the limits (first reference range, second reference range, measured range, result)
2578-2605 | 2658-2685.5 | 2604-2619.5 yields 0.5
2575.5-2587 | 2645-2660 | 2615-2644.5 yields 2.2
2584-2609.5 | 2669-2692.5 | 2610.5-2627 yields 0.7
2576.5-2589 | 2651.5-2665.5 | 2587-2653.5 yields -0.2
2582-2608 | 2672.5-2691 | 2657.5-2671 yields -0.2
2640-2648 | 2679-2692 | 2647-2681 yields -2.4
